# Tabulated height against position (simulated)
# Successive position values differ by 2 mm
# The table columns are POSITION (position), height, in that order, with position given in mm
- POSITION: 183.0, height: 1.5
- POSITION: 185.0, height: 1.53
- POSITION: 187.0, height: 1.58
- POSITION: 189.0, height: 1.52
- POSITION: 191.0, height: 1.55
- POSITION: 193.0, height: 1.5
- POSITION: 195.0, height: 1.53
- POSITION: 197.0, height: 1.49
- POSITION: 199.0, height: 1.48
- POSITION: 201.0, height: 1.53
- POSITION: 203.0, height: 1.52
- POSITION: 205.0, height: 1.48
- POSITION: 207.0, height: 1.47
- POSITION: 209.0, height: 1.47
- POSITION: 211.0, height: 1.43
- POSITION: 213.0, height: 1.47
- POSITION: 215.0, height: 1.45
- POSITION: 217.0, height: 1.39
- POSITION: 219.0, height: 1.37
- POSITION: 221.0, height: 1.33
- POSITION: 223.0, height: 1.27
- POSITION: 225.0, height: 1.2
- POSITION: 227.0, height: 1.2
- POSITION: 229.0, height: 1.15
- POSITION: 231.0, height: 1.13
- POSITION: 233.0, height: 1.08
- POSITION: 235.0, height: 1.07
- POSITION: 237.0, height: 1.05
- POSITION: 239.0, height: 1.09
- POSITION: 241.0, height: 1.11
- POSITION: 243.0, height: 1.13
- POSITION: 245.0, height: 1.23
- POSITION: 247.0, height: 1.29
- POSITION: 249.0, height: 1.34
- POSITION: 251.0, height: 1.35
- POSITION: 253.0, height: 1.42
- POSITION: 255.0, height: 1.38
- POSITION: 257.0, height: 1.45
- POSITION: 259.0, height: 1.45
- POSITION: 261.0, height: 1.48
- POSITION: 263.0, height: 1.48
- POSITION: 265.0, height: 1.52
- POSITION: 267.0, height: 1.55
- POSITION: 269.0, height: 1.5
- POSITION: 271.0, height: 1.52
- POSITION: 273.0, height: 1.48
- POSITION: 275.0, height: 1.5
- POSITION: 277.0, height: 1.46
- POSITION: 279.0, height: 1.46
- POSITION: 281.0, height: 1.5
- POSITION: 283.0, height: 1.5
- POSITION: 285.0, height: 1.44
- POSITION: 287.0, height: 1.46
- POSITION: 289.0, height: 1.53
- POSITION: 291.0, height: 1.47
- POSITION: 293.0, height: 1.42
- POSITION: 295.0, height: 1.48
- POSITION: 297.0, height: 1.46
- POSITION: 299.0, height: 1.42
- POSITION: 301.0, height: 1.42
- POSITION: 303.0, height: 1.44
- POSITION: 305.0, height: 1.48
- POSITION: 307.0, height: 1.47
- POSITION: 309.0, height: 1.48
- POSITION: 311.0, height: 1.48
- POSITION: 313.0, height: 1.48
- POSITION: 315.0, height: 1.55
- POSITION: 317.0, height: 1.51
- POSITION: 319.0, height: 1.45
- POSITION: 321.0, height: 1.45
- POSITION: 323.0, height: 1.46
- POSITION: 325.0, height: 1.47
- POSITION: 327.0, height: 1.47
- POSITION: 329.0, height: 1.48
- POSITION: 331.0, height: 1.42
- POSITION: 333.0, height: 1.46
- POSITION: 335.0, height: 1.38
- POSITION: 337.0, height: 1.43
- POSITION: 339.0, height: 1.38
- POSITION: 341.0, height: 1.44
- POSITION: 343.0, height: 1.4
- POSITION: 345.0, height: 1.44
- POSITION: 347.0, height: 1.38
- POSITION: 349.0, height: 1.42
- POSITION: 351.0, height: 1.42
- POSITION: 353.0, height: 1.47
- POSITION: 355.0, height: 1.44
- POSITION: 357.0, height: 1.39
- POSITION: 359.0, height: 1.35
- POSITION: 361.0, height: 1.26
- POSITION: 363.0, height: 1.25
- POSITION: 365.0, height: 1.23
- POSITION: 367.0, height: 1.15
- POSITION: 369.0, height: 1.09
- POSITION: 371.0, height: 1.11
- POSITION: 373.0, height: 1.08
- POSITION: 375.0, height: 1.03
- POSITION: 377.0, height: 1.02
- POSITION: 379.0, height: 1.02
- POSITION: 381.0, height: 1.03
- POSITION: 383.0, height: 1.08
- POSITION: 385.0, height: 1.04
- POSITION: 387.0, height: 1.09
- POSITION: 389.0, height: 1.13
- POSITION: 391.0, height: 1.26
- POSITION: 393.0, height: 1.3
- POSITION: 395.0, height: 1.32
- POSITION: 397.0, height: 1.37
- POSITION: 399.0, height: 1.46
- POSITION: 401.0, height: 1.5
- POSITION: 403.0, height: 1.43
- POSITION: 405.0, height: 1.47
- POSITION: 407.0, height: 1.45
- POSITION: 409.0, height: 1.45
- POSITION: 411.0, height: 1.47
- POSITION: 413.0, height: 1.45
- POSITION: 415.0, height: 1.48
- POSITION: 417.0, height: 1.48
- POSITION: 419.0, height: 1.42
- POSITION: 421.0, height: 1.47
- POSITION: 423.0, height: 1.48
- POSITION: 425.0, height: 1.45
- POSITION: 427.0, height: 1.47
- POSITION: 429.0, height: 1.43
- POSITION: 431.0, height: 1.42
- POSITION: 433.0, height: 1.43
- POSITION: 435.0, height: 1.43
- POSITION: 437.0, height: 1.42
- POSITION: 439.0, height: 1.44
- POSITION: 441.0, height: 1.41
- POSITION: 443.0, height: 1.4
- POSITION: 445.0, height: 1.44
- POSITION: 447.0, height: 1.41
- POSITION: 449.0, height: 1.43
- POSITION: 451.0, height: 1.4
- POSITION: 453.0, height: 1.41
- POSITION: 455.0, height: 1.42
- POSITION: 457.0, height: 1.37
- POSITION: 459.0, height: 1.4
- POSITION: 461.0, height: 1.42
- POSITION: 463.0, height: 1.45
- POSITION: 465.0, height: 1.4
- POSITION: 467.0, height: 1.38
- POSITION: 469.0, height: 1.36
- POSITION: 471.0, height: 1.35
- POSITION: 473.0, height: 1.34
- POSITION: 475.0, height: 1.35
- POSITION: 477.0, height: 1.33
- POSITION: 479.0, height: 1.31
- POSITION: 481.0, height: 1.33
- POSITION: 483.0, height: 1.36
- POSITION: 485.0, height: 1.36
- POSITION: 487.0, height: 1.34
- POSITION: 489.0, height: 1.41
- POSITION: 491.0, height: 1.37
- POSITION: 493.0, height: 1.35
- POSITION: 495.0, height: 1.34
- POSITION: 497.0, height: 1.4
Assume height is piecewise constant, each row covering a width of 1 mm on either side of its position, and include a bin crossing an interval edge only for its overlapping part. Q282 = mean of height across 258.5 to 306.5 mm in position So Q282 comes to 1.48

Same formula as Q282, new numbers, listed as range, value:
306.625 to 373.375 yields 1.39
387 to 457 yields 1.41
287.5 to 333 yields 1.47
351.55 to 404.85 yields 1.23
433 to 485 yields 1.39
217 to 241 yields 1.18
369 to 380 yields 1.06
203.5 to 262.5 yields 1.3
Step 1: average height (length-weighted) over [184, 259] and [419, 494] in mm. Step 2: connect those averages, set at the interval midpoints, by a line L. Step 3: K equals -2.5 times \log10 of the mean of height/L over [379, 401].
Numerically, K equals 0.15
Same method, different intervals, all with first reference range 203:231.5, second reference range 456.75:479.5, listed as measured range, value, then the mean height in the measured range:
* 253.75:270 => -0.09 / 1.48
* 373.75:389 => 0.29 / 1.05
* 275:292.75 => -0.09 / 1.48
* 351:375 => 0.09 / 1.25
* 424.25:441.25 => -0.05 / 1.43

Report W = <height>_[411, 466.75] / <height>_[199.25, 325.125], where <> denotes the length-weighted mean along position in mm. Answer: 1.0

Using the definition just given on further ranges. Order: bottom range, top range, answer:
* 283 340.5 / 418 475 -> 0.97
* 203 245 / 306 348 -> 1.14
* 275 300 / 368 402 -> 0.80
